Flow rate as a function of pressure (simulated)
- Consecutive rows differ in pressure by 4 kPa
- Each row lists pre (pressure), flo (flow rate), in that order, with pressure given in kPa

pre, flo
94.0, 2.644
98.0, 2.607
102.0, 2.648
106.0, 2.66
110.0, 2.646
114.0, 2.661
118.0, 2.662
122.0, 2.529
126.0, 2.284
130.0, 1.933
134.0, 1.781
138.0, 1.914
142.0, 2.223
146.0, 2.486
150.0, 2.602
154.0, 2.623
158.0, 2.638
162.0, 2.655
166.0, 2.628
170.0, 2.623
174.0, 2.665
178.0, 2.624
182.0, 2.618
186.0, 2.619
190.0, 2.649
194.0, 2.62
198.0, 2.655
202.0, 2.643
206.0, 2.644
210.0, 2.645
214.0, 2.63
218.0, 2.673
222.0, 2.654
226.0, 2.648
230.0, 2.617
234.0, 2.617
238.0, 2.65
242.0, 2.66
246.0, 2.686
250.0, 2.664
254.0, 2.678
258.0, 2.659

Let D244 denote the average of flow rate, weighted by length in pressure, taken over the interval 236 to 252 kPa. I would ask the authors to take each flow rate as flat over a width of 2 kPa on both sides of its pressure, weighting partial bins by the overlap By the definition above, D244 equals 2.67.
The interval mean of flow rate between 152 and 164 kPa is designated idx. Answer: 2.64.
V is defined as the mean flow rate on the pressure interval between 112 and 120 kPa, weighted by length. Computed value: 2.66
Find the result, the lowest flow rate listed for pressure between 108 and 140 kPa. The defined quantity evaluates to 1.781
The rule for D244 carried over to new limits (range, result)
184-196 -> 2.63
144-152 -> 2.54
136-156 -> 2.37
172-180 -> 2.64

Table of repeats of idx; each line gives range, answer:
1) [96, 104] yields 2.63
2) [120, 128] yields 2.41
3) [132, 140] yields 1.85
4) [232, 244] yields 2.64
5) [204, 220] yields 2.65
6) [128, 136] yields 1.86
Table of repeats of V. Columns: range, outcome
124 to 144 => 2.03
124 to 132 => 2.11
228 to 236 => 2.62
